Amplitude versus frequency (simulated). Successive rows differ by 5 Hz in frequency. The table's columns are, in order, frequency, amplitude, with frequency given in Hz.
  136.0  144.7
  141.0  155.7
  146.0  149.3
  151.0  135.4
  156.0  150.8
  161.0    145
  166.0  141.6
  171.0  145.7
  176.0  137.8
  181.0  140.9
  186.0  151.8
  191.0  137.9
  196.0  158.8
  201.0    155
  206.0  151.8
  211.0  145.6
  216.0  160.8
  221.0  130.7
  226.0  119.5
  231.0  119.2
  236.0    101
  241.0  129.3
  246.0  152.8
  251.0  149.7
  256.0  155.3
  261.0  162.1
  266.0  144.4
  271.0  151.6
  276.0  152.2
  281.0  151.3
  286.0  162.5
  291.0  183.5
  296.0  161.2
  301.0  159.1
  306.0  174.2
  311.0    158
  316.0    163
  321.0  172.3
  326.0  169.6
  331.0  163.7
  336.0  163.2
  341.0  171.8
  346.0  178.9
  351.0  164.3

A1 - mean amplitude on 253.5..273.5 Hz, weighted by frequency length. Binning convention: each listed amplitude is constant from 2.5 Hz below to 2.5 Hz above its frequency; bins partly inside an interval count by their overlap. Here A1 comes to 153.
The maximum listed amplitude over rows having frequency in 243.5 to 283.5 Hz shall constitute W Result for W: 162.1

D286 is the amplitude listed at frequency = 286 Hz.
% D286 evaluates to 162.5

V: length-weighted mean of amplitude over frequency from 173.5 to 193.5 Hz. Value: 142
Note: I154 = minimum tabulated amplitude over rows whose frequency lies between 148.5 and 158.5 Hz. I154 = 135.4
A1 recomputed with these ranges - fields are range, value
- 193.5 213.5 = 153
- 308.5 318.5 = 160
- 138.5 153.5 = 147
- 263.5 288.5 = 152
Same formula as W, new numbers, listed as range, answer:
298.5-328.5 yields 174.2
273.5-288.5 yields 162.5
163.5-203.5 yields 158.8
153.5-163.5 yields 150.8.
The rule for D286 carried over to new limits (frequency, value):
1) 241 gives 129.3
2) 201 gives 155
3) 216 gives 160.8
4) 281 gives 151.3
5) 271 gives 151.6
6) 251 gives 149.7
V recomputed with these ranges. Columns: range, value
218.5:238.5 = 118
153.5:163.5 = 148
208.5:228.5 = 139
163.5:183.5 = 142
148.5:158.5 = 143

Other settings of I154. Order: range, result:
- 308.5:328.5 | 158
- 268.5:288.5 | 151.3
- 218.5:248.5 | 101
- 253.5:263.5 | 155.3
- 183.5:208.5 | 137.9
